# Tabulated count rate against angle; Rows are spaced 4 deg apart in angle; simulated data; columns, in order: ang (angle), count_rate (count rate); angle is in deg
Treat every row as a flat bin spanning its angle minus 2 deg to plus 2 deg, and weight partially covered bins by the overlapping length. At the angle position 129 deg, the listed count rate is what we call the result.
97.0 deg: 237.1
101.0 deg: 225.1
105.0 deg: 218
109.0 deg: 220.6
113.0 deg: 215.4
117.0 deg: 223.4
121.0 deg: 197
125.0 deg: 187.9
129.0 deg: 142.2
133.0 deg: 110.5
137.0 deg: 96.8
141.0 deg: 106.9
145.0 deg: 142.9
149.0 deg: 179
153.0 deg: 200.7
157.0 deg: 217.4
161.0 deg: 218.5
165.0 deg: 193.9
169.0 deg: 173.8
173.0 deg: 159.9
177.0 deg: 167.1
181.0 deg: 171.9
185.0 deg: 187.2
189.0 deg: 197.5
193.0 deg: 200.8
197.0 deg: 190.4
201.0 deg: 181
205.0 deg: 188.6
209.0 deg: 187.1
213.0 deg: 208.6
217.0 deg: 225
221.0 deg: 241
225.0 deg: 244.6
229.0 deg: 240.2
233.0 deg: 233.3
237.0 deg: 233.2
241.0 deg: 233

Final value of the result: 142.2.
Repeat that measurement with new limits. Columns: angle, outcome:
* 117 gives 223.4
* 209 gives 187.1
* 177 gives 167.1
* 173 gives 159.9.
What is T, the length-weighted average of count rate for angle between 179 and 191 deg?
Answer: 186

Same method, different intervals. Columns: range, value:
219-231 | 242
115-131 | 188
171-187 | 172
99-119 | 220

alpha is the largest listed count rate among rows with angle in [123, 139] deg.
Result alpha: 187.9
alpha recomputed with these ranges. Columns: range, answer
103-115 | 220.6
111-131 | 223.4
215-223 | 241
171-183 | 171.9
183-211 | 200.8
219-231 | 244.6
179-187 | 187.2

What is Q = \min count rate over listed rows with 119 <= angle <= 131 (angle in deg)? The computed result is 142.2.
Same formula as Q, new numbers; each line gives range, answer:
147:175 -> 159.9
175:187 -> 167.1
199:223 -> 181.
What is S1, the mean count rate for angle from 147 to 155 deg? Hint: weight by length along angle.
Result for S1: 190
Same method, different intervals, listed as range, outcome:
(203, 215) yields 195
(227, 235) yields 237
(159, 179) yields 183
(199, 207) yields 185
